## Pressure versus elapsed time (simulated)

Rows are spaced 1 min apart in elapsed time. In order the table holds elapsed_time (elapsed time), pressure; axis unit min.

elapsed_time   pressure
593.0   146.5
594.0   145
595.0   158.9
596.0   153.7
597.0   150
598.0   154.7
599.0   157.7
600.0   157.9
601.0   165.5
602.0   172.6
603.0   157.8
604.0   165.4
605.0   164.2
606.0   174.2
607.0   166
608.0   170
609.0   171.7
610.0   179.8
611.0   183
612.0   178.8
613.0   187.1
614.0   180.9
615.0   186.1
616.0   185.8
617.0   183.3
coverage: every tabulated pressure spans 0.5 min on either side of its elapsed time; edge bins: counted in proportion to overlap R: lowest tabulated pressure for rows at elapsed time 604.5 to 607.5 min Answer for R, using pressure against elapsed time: 164.2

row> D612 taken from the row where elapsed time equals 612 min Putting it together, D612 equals 178.8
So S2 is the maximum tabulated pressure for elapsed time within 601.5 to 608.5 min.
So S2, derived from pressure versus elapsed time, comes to 174.2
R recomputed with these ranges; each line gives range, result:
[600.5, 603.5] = 157.8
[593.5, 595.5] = 145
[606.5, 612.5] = 166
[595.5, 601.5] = 150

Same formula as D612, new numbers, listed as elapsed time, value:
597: 150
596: 153.7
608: 170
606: 174.2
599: 157.7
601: 165.5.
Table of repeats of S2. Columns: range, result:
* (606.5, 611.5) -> 183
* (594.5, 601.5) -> 165.5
